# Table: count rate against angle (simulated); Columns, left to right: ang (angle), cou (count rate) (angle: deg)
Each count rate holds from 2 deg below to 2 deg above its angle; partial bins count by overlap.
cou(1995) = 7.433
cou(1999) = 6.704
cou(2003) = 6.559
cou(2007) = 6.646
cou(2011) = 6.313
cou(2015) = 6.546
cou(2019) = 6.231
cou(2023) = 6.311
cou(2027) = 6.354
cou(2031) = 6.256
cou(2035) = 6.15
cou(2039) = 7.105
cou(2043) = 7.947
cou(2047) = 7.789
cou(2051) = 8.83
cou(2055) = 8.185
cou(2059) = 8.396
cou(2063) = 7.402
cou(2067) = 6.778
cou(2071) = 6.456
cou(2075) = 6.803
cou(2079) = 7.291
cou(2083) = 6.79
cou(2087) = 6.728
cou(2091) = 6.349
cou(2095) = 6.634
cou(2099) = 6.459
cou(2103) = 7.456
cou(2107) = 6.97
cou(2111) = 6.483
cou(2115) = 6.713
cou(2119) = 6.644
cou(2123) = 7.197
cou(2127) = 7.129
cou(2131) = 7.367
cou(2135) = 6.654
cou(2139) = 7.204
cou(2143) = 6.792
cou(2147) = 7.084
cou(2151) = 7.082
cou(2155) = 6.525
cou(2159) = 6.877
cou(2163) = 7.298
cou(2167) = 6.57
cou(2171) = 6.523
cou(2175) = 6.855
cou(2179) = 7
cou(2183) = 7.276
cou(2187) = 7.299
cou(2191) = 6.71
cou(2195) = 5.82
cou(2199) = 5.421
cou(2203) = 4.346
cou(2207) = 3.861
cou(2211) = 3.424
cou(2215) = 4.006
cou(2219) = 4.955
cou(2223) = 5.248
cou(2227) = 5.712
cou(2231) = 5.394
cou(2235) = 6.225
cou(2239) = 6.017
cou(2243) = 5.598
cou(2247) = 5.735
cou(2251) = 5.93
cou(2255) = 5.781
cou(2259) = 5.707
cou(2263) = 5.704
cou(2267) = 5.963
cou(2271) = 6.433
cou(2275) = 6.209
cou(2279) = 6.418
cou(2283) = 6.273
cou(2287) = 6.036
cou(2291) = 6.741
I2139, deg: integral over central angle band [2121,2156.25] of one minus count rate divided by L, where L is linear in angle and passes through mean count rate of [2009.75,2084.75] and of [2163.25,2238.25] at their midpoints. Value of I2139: -4.1 deg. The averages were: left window 7.06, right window 5.74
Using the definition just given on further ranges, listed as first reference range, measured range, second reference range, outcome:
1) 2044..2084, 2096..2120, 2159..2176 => 1.4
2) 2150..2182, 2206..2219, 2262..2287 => 5.2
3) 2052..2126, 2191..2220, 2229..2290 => 7.5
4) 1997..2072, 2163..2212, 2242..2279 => 2.0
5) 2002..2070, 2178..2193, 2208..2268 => -3.2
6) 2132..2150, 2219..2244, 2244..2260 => 1.5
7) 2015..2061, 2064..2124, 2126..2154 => 2.7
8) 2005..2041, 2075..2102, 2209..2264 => -2.8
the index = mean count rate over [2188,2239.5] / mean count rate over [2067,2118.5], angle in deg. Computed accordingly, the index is 0.77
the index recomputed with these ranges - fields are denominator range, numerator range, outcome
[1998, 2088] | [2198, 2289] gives 0.79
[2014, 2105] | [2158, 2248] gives 0.83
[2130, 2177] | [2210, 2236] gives 0.73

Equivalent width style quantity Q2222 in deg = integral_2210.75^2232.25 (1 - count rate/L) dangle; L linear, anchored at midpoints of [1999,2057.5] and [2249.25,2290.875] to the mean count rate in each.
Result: 4.71 deg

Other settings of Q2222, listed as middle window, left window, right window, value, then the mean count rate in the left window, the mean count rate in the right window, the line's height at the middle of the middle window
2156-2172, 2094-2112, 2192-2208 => -3.12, 6.83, 5.04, 5.7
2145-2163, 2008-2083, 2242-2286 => -1.15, 7.05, 5.99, 6.52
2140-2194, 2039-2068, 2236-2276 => -1.00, 7.89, 5.91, 6.78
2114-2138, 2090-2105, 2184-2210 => -2.12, 6.75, 5.56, 6.41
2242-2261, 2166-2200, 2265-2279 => 1.71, 6.64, 6.23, 6.33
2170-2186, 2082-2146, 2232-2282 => -1.25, 6.85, 5.97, 6.46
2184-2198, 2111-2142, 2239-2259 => -0.52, 6.95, 5.78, 6.33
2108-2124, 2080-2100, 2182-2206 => -0.67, 6.63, 6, 6.48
